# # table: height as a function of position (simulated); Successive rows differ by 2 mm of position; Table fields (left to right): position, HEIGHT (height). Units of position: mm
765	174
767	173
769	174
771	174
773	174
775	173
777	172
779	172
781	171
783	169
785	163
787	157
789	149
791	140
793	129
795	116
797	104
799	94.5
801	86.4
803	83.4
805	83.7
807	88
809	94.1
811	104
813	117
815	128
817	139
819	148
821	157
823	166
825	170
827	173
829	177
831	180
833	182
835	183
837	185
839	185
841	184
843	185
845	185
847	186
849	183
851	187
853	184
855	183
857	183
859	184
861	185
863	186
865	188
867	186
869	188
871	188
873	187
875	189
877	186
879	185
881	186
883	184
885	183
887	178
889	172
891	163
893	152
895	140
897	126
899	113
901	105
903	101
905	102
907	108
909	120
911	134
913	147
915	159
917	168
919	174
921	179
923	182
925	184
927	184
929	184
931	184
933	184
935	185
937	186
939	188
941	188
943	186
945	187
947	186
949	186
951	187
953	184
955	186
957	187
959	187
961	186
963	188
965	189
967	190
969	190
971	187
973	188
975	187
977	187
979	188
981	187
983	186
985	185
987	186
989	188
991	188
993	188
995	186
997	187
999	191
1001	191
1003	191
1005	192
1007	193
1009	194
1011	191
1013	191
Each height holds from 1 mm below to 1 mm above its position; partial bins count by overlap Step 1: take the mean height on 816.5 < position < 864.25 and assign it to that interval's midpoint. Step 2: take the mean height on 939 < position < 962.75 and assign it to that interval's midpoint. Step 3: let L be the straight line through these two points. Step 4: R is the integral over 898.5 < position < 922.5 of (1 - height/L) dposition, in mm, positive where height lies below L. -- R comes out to 6.26 mm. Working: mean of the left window 178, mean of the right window 186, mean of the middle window 136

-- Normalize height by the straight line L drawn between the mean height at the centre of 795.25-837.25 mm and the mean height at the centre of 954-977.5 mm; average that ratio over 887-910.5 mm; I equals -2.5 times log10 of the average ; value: 0.25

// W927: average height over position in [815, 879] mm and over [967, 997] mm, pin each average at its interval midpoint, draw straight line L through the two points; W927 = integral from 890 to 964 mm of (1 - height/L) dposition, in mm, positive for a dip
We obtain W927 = 7.8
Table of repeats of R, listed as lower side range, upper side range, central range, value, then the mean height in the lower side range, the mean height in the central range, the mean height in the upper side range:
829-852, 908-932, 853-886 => -1.5 mm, 184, 186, 167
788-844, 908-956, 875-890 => -2.0 mm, 140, 182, 176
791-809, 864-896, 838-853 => -4.2 mm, 100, 185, 178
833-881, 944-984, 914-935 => 0.9 mm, 185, 179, 187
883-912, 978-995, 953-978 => -1.8 mm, 137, 188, 187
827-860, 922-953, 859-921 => 8.1 mm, 183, 160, 185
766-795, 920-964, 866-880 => -0.9 mm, 162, 187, 185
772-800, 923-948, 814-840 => -1.3 mm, 149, 167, 185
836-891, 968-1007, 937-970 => 0.0 mm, 184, 187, 188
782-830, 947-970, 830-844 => -4.1 mm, 131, 183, 187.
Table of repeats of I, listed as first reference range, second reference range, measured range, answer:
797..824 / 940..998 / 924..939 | -0.09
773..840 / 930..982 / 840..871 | -0.17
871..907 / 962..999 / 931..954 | -0.07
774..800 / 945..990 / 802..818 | 0.41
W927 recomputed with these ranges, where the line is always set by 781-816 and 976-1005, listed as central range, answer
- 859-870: -3.3 mm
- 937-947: -1.0 mm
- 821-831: -3.2 mm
